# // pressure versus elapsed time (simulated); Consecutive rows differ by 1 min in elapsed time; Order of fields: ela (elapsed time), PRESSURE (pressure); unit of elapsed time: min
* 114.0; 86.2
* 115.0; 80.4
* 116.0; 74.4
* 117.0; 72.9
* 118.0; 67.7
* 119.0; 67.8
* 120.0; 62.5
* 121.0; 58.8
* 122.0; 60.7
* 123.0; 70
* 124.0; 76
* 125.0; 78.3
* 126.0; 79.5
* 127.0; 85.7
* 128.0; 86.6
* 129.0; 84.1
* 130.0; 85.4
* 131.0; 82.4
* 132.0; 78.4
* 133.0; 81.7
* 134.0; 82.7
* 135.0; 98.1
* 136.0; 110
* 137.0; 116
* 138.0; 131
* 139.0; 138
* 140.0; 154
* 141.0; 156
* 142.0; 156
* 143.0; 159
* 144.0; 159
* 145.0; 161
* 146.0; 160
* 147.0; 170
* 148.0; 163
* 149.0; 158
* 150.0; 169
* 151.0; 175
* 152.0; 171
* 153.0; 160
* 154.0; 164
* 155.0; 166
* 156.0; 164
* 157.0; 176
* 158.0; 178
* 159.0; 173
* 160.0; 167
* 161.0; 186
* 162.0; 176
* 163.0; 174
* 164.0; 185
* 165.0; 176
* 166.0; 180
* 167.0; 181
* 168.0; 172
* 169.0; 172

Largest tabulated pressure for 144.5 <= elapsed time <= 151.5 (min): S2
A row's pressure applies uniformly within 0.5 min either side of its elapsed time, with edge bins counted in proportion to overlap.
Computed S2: 175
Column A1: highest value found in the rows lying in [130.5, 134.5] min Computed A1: 82.7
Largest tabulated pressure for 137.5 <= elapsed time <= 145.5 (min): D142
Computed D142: 161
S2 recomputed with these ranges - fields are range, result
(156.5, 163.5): 186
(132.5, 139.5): 138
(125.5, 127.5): 85.7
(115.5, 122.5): 74.4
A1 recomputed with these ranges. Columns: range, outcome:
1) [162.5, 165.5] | 185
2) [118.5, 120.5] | 67.8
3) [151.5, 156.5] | 171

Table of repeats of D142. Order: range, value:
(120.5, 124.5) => 76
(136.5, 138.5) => 131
